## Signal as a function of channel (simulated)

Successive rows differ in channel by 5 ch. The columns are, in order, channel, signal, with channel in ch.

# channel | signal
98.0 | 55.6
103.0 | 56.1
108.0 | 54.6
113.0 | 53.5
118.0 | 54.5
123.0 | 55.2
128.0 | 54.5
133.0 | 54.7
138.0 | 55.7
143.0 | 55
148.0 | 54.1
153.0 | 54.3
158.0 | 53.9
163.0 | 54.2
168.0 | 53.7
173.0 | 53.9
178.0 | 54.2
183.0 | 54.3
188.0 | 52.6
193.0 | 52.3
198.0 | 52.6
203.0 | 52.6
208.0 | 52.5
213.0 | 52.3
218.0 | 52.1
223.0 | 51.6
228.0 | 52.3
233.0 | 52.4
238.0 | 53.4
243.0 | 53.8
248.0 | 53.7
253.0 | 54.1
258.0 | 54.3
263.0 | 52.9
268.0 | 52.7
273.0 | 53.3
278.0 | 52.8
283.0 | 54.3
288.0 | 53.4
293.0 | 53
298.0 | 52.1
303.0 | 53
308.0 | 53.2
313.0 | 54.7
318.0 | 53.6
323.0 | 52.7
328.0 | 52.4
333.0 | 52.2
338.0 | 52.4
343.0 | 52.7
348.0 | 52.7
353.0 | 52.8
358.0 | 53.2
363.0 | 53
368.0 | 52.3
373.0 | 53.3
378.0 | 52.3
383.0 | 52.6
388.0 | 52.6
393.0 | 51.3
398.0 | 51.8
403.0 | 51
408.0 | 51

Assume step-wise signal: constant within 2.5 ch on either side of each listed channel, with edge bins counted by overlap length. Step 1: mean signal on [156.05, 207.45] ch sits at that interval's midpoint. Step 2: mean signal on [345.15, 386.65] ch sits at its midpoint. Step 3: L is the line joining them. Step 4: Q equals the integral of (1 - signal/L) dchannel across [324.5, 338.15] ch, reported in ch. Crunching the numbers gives 0.1 ch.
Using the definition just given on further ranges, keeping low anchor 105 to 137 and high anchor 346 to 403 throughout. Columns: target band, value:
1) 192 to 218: 0.7 ch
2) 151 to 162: 0.0 ch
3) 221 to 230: 0.3 ch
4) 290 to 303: 0.1 ch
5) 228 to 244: 0.2 ch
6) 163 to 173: 0.1 ch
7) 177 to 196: 0.3 ch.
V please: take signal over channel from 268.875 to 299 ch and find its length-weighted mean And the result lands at 53.2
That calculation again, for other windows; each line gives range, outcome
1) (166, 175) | 53.8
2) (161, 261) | 53.1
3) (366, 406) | 52.1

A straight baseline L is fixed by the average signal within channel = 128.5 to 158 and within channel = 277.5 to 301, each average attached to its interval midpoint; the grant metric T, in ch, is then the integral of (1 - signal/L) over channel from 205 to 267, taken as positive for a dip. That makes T 0.9 ch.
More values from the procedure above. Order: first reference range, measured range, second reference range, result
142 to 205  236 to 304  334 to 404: -0.4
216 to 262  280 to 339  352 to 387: -0.2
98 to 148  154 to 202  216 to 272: 0.5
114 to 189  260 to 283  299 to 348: 0.1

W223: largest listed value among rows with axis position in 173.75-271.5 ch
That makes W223 54.3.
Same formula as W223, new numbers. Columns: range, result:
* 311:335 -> 54.7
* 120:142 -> 55.7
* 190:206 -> 52.6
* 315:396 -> 53.6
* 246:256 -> 54.1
